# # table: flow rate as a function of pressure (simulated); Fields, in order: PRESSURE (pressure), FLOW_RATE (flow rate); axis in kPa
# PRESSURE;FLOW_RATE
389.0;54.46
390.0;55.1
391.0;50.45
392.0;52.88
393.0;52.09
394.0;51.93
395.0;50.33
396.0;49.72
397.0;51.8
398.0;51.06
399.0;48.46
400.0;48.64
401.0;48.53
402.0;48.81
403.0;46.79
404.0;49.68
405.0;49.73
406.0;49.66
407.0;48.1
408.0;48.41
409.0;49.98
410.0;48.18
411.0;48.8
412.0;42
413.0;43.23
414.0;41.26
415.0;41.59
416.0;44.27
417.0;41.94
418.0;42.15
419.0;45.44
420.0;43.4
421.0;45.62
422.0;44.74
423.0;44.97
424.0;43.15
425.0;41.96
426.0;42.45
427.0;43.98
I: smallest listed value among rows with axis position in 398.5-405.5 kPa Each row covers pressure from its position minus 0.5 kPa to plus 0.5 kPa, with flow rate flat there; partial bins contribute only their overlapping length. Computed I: 46.79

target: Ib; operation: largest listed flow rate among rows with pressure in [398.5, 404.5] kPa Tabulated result 49.68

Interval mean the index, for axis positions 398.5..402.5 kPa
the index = 48.6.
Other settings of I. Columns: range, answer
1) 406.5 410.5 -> 48.1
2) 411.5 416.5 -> 41.26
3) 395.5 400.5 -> 48.46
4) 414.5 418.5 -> 41.59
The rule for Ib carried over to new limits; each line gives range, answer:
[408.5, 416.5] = 49.98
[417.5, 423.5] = 45.62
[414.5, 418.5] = 44.27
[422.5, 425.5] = 44.97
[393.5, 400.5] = 51.93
